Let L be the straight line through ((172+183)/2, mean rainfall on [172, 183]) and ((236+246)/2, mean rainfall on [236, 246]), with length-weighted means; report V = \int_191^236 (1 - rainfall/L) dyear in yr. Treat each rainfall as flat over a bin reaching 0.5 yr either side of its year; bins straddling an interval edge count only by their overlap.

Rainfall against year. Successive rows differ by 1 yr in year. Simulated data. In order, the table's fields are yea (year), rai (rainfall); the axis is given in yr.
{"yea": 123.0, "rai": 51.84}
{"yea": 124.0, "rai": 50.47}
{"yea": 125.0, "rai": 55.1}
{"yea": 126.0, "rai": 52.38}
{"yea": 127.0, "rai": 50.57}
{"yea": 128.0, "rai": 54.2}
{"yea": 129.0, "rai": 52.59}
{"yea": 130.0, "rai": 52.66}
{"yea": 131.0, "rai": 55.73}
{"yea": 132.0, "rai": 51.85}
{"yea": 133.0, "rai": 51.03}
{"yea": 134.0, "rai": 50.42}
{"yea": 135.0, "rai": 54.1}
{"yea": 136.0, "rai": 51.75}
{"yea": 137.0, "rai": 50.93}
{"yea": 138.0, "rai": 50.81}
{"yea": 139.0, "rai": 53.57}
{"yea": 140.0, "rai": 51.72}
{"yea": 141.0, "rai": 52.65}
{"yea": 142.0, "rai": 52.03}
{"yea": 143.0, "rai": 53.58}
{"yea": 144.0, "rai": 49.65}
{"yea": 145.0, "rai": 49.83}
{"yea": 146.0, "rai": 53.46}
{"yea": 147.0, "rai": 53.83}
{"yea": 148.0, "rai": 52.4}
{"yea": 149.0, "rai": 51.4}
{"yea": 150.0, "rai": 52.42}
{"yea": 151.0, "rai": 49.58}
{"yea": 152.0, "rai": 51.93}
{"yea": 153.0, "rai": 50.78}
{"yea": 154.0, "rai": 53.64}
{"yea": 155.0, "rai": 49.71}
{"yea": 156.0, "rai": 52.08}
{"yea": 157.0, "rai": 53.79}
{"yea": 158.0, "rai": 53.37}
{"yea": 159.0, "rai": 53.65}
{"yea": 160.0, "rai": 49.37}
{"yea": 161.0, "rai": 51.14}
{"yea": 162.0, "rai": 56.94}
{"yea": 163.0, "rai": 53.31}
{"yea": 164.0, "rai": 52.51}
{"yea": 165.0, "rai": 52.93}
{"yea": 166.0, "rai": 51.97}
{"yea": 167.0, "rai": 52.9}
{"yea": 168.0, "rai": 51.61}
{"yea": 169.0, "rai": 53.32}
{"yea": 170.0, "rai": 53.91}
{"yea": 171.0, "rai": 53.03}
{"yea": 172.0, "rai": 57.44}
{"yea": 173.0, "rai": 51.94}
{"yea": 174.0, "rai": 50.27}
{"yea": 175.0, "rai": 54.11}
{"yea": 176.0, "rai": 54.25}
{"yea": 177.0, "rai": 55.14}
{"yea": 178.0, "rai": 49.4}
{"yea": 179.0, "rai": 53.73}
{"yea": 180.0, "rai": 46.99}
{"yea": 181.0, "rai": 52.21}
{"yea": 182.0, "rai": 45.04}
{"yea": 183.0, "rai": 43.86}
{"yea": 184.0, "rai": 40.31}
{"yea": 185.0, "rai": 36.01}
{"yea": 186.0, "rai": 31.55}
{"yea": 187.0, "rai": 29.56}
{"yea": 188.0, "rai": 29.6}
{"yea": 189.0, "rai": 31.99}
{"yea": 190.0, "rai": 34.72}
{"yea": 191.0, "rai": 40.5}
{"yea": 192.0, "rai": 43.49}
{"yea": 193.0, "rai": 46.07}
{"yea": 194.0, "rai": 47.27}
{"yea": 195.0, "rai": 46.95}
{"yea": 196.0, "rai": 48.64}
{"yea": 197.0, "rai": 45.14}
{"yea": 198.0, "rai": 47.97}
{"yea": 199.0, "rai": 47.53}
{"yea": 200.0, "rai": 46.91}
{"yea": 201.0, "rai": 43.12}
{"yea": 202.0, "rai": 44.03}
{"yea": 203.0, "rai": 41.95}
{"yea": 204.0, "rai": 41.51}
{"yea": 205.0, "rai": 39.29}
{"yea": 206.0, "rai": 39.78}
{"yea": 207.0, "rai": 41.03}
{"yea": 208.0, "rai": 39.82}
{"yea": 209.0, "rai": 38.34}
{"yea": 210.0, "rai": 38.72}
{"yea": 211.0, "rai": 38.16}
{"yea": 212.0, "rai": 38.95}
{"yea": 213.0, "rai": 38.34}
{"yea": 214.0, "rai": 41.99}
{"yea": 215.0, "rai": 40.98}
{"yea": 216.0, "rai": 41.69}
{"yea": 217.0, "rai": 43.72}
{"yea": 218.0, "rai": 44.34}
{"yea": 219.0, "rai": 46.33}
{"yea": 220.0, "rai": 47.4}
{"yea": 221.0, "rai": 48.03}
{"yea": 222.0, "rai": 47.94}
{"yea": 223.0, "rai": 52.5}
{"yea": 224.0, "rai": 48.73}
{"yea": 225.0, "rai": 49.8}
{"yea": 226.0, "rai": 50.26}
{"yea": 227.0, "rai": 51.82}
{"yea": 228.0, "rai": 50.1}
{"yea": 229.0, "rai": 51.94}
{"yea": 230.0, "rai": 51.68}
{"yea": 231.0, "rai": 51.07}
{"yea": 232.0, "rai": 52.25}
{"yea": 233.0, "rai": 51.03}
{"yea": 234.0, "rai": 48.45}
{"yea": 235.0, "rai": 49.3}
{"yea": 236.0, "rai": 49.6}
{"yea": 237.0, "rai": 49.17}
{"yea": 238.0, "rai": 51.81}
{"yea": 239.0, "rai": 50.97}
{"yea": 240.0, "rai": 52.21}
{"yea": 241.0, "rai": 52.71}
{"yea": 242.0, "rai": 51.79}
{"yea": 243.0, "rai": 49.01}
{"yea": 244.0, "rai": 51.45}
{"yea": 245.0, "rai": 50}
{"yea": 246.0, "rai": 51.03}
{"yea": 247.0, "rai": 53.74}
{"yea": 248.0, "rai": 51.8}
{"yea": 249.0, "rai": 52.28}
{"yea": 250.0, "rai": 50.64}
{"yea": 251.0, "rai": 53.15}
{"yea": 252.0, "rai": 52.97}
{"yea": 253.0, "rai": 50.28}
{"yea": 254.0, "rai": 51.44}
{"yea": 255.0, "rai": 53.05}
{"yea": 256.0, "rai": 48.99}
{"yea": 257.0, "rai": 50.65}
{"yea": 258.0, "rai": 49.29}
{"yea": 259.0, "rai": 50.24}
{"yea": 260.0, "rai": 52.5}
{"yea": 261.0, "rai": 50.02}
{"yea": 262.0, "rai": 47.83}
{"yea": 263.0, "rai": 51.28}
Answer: 4.87 yr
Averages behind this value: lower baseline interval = 51.2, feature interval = 45.5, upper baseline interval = 50.9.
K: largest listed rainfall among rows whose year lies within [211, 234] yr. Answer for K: 52.5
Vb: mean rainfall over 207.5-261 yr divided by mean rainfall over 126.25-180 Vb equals 0.93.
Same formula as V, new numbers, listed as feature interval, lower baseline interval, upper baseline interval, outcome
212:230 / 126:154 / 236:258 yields 1.7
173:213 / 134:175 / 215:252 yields 6.2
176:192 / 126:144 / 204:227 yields 1.8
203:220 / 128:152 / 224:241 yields 3.3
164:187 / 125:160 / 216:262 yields 1.0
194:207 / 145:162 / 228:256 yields 1.8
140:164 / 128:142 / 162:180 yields 0.2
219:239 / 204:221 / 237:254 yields -1.6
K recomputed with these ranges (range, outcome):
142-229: 57.44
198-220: 47.97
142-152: 53.83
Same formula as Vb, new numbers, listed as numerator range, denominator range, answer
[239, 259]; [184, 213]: 1.26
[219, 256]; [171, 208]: 1.14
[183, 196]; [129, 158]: 0.74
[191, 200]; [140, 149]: 0.89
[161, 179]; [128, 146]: 1.02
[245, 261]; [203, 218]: 1.27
